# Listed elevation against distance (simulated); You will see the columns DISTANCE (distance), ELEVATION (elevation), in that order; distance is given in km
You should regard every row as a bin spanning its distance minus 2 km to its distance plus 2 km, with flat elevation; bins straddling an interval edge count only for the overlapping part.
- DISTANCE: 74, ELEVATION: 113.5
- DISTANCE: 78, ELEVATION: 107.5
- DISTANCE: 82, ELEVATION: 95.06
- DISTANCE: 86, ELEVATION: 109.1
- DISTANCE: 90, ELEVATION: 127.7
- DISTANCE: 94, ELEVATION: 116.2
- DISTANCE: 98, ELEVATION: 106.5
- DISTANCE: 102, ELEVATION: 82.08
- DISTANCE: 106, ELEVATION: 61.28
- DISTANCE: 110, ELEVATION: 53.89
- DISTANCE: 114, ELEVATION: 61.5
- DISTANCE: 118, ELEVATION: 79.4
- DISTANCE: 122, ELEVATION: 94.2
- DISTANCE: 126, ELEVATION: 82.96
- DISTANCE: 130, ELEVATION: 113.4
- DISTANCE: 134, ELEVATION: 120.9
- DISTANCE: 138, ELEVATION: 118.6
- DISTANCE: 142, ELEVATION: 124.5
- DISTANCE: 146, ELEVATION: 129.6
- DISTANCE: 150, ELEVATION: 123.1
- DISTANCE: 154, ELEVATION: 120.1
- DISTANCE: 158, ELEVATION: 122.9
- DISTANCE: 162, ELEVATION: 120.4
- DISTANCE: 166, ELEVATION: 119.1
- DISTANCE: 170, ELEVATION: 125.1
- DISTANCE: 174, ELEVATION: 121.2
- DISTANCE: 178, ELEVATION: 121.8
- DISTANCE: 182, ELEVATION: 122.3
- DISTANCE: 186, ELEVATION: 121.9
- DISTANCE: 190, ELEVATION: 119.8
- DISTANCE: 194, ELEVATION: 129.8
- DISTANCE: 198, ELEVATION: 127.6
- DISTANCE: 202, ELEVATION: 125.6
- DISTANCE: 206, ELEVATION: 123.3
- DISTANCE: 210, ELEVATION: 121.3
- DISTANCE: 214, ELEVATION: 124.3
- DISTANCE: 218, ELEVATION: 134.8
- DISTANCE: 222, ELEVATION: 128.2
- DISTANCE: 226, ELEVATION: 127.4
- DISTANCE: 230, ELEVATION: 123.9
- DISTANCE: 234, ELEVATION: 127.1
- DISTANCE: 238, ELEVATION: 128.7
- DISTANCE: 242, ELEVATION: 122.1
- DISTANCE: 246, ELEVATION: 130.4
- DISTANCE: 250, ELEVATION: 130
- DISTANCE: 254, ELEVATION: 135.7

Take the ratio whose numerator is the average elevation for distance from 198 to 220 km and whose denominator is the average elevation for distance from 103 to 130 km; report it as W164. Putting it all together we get 1.7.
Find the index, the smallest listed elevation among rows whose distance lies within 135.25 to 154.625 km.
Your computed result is 118.6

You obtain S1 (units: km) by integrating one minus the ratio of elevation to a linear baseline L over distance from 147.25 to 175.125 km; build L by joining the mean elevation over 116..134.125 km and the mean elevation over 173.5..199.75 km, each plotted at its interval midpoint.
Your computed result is -2.5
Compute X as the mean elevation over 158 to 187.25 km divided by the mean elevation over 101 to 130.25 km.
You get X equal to 1.59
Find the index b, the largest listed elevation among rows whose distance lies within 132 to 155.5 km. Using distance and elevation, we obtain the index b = 129.6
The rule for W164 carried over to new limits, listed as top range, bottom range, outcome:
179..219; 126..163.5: 1.04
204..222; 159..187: 1.04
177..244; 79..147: 1.27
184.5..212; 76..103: 1.16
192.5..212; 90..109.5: 1.36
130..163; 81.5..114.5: 1.33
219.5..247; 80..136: 1.36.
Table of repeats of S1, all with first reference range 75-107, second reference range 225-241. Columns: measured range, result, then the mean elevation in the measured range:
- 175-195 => -0.7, 123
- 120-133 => 1.2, 98.7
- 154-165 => -0.7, 121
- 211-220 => -0.4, 129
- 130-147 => -1.8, 122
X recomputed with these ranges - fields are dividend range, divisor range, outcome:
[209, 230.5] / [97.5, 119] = 1.77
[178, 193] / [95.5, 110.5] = 1.53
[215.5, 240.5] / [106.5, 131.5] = 1.62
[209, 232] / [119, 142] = 1.19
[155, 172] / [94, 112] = 1.51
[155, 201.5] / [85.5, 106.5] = 1.20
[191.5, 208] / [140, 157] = 1.02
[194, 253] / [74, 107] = 1.24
